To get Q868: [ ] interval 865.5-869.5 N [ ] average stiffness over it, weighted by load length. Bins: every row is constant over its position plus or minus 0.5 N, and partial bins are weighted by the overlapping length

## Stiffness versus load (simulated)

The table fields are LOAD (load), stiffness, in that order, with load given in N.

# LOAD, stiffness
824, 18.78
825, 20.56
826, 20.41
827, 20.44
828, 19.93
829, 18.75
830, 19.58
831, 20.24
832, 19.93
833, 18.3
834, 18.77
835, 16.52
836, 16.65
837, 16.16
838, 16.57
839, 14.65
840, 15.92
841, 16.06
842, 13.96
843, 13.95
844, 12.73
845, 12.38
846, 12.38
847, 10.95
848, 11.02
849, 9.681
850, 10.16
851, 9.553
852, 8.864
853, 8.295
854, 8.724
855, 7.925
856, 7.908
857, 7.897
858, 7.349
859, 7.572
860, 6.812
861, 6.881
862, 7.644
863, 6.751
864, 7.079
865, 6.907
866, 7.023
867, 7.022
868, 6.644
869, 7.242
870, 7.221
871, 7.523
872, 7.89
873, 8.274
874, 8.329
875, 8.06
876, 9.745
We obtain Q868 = 6.98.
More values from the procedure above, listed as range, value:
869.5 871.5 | 7.37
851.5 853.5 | 8.58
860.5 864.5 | 7.09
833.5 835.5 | 17.6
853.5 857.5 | 8.11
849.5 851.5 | 9.86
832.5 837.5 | 17.3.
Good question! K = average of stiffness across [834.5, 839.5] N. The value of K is 16.1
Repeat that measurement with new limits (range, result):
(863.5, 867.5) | 7.01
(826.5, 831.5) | 19.8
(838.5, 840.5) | 15.3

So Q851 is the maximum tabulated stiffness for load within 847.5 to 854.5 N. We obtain 11.02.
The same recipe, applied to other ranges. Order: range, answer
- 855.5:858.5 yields 7.908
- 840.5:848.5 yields 16.06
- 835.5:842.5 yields 16.65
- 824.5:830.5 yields 20.56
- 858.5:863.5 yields 7.644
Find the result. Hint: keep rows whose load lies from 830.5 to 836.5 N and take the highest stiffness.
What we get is 20.24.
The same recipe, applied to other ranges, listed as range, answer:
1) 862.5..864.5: 7.079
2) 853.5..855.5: 8.724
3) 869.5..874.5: 8.329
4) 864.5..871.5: 7.523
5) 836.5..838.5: 16.57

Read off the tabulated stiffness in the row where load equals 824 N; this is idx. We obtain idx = 18.78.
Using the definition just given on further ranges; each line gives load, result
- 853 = 8.295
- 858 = 7.349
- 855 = 7.925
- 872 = 7.89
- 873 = 8.274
